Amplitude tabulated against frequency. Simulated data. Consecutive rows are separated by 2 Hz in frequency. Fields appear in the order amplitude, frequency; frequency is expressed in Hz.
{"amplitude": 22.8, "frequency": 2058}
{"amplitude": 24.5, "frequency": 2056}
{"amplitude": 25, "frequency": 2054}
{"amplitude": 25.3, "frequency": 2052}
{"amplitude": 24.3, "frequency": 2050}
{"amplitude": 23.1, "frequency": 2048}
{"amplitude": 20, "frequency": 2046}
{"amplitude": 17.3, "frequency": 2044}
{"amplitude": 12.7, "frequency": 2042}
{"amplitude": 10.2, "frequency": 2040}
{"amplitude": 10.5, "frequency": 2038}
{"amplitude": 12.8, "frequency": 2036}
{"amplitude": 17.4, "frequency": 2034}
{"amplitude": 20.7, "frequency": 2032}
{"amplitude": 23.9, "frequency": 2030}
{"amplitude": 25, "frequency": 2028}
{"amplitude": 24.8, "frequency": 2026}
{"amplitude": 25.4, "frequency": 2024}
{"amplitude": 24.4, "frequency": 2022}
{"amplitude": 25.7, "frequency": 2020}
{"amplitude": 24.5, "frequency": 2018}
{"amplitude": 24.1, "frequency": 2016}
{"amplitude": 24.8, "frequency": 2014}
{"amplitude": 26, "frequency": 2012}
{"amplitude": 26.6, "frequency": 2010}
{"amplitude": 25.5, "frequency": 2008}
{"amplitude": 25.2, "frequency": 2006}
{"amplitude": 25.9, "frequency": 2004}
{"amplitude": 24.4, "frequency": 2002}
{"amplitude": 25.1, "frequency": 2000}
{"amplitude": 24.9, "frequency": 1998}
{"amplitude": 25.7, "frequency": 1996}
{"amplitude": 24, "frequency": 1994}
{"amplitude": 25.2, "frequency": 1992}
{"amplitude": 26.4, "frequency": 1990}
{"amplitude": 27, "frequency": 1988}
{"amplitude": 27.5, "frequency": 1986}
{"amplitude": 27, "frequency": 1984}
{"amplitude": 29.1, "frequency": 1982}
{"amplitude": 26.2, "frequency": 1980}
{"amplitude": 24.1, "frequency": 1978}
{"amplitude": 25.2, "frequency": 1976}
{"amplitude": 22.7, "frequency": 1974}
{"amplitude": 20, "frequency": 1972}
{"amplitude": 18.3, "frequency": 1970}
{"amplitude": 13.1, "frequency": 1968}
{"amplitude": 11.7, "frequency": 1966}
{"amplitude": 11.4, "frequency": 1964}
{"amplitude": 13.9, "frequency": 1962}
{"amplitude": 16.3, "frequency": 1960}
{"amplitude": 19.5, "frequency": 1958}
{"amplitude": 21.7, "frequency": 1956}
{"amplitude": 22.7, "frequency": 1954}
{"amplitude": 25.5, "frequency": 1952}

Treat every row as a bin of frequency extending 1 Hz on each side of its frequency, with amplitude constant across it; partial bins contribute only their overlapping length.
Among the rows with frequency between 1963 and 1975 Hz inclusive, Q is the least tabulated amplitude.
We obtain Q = 11.4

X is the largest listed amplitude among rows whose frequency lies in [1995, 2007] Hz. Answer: 25.9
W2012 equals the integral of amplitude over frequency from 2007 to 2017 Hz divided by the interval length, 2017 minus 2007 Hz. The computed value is 25.4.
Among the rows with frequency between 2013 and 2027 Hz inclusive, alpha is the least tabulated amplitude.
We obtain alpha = 24.1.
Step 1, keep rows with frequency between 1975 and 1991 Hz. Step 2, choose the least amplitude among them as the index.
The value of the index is 24.1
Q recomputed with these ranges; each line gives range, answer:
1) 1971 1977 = 20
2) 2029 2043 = 10.2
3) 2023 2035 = 17.4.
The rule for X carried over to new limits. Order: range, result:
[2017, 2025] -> 25.7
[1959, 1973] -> 20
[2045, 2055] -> 25.3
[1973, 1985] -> 29.1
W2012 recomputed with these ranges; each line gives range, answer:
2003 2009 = 25.5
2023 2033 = 24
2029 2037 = 18.7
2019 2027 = 25.1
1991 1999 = 24.9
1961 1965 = 12.7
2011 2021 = 25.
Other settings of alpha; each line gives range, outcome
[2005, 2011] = 25.2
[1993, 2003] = 24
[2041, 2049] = 12.7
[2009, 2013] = 26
